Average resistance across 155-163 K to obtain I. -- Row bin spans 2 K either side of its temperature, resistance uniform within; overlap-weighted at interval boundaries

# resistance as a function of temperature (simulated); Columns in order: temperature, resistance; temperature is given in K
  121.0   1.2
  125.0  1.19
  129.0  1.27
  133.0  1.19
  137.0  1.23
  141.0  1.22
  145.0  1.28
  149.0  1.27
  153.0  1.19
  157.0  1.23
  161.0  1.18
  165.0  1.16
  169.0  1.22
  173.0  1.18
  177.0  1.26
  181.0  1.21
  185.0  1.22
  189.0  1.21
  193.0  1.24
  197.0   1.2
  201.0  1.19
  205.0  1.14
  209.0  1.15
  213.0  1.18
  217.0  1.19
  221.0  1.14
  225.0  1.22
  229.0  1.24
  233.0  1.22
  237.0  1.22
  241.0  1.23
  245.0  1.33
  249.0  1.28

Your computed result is 1.21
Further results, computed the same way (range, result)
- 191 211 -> 1.18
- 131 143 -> 1.21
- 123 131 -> 1.23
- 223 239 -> 1.23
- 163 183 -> 1.21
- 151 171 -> 1.2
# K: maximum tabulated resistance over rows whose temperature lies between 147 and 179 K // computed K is 1.27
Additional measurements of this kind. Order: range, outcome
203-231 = 1.24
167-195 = 1.26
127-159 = 1.28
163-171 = 1.22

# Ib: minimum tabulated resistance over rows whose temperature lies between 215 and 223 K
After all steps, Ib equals 1.14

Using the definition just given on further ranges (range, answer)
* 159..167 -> 1.16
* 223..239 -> 1.22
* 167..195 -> 1.18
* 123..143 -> 1.19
